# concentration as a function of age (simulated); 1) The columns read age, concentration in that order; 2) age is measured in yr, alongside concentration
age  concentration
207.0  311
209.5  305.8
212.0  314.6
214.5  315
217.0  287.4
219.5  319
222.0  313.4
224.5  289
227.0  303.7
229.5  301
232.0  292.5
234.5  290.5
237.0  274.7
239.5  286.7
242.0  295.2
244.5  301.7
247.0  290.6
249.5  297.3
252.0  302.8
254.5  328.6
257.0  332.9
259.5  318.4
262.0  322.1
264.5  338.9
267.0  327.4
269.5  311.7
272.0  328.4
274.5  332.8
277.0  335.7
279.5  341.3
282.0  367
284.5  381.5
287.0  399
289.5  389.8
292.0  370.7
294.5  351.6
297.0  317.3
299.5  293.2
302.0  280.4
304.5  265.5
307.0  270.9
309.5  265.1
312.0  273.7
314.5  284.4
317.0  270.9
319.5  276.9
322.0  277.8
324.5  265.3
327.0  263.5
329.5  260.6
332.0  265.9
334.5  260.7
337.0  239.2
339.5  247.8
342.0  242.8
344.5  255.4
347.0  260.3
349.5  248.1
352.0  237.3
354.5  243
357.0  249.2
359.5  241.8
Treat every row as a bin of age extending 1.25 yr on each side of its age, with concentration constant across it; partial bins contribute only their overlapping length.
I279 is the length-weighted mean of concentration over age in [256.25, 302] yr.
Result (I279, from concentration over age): 341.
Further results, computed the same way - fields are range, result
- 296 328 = 277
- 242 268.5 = 315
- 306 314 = 271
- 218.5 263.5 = 303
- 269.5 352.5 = 295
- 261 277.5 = 328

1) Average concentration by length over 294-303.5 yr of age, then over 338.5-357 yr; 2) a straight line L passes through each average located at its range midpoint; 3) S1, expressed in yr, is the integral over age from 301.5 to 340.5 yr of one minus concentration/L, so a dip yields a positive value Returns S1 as 1.79 yr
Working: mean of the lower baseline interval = 306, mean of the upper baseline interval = 248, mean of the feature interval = 267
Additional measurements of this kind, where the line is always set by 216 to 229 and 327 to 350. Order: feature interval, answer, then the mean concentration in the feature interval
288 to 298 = -3.15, 359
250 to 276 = -3.46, 324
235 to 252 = 0.11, 292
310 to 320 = -0.44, 276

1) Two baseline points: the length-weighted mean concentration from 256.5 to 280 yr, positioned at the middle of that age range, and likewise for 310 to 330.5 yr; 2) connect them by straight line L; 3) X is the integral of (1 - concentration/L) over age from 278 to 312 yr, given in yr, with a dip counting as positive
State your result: -3.2 yr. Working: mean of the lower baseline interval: 328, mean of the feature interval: 328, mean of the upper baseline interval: 272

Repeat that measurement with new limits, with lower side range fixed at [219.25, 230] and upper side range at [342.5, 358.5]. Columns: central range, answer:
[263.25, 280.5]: -2.9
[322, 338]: -0.2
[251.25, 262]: -1.2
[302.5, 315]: -0.2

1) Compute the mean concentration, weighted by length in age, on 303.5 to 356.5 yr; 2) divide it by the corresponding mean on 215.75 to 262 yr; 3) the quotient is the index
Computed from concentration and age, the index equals 0.86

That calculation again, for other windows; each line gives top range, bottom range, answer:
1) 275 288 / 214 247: 1.22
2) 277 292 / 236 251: 1.28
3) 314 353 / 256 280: 0.79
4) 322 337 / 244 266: 0.83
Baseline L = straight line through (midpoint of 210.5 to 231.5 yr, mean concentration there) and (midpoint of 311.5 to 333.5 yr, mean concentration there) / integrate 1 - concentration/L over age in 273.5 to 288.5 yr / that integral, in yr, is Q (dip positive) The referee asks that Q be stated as -4.00 yr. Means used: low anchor 305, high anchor 271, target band 360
